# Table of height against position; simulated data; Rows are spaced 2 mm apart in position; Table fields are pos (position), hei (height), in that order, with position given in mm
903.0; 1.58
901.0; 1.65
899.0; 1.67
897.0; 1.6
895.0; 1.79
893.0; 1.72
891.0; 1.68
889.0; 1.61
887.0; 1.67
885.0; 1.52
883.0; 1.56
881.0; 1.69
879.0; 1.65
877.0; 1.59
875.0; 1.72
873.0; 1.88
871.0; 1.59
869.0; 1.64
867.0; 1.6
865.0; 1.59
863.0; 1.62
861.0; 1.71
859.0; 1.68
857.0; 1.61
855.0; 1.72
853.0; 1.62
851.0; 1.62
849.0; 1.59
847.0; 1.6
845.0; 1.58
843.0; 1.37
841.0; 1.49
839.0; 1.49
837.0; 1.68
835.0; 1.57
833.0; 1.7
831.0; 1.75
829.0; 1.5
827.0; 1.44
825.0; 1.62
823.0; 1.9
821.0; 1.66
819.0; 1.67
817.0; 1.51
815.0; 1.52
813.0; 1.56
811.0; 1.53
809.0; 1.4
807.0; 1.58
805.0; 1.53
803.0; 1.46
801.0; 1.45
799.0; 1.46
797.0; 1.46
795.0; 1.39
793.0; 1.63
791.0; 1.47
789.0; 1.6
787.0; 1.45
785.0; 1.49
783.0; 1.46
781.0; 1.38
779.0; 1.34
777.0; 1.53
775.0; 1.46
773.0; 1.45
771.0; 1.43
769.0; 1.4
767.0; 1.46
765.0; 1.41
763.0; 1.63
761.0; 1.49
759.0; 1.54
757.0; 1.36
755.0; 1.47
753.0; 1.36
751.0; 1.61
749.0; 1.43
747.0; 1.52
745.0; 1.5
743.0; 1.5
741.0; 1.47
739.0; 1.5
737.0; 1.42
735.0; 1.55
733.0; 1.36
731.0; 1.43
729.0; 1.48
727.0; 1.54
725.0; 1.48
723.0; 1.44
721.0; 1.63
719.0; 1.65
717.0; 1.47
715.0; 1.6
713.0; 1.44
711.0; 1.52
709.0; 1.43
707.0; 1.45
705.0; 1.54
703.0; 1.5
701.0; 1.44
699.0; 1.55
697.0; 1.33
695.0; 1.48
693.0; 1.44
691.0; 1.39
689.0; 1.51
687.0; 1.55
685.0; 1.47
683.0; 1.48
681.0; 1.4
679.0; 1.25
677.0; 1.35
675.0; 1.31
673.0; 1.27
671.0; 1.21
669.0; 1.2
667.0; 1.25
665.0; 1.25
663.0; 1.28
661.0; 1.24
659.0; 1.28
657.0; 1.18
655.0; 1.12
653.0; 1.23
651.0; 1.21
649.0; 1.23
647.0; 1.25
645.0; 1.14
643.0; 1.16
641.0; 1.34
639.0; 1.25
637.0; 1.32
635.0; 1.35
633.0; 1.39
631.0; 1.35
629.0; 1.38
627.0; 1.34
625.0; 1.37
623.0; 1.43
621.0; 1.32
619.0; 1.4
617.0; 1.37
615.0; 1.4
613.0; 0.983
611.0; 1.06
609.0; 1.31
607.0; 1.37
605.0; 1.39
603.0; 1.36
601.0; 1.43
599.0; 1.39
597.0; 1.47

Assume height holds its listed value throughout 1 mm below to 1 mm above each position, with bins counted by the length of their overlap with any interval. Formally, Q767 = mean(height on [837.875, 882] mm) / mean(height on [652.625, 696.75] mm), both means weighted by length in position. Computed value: 1.22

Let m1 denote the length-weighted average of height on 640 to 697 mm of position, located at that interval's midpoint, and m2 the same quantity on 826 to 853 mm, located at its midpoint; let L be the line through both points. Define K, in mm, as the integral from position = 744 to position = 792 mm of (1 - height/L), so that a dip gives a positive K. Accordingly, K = -0.3 mm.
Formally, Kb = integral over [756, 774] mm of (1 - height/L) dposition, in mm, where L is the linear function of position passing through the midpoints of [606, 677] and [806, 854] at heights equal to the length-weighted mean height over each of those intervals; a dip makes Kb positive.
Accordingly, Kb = 0.1 mm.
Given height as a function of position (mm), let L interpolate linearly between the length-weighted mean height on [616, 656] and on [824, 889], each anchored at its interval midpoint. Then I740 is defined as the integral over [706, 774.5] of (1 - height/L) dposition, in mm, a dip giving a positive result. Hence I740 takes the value -1.7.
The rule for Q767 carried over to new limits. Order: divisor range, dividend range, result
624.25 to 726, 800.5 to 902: 1.18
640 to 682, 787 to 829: 1.24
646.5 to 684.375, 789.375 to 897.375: 1.26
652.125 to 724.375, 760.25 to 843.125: 1.09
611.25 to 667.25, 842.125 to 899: 1.28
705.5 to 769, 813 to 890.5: 1.09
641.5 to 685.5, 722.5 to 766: 1.17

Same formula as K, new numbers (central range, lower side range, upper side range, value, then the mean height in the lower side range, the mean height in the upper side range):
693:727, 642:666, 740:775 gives -3.6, 1.21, 1.47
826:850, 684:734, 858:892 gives 0.7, 1.48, 1.65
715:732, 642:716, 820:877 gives -1.2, 1.35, 1.63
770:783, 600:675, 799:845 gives 0.5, 1.28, 1.56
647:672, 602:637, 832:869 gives 2.7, 1.33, 1.6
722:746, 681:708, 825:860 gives 0.5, 1.47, 1.59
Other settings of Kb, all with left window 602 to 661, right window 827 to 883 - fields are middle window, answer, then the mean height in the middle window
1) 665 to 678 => 0.78 mm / 1.26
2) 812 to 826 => -0.61 mm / 1.63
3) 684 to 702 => -1.12 mm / 1.46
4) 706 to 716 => -0.60 mm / 1.49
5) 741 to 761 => -0.18 mm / 1.48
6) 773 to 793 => 0.53 mm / 1.47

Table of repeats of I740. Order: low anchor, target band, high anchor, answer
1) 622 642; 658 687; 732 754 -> 1.78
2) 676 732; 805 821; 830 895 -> 0.36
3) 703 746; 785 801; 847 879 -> 0.82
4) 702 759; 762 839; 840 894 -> 1.77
